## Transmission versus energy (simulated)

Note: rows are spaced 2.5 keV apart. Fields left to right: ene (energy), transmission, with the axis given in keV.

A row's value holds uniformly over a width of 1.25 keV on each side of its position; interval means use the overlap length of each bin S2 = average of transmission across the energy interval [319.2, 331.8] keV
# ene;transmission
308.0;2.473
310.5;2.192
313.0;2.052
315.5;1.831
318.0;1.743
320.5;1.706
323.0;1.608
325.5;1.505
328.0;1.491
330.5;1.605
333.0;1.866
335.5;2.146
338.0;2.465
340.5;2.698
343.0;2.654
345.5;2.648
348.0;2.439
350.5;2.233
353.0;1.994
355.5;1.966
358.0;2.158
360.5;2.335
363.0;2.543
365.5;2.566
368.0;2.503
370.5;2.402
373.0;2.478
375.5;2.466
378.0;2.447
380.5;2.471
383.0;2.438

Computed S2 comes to 1.58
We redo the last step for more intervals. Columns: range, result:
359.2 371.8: 2.47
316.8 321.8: 1.72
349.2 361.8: 2.14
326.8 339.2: 1.91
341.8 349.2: 2.58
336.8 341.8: 2.58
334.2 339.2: 2.3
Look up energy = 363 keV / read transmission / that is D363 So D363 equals 2.543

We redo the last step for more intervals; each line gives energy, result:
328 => 1.491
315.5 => 1.831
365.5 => 2.566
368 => 2.503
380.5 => 2.471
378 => 2.447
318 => 1.743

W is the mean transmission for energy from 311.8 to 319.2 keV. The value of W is 1.88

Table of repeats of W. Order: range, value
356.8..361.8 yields 2.25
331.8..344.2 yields 2.37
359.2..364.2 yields 2.44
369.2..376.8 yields 2.45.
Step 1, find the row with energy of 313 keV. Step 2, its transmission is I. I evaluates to 2.052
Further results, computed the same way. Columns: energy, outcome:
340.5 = 2.698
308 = 2.473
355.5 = 1.966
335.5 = 2.146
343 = 2.654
